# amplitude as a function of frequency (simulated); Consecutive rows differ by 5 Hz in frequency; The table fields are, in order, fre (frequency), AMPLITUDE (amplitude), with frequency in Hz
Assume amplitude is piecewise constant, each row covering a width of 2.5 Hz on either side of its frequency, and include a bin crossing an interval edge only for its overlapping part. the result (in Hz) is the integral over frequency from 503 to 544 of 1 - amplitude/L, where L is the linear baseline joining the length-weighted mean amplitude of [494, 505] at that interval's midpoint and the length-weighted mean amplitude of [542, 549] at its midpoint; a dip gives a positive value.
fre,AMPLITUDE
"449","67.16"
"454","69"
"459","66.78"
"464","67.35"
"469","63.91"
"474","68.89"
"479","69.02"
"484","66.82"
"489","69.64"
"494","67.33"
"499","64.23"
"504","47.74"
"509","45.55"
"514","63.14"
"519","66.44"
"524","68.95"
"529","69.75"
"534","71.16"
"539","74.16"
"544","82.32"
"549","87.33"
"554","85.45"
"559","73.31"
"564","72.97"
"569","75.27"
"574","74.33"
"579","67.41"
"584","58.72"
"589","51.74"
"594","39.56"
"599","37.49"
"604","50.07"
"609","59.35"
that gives 4.4 Hz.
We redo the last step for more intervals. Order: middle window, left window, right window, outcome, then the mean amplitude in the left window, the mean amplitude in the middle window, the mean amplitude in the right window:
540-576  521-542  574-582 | -4.4 Hz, 71.2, 78.6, 69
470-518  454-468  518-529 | 3.6 Hz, 67.1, 62.7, 68.3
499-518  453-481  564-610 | 2.7 Hz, 67.4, 54.9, 57.9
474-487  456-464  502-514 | -1.8 Hz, 67.1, 68.2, 50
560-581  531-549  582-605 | -4.4 Hz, 77.3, 72.7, 47.1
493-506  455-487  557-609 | 1.2 Hz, 67.3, 59.4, 59.9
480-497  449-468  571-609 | -0.9 Hz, 67.3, 67.9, 54.8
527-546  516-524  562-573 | -1.3 Hz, 67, 74.3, 74.2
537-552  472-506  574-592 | -4.6 Hz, 65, 81.6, 60.8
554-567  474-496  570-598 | -3.2 Hz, 68.3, 75.6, 58.1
